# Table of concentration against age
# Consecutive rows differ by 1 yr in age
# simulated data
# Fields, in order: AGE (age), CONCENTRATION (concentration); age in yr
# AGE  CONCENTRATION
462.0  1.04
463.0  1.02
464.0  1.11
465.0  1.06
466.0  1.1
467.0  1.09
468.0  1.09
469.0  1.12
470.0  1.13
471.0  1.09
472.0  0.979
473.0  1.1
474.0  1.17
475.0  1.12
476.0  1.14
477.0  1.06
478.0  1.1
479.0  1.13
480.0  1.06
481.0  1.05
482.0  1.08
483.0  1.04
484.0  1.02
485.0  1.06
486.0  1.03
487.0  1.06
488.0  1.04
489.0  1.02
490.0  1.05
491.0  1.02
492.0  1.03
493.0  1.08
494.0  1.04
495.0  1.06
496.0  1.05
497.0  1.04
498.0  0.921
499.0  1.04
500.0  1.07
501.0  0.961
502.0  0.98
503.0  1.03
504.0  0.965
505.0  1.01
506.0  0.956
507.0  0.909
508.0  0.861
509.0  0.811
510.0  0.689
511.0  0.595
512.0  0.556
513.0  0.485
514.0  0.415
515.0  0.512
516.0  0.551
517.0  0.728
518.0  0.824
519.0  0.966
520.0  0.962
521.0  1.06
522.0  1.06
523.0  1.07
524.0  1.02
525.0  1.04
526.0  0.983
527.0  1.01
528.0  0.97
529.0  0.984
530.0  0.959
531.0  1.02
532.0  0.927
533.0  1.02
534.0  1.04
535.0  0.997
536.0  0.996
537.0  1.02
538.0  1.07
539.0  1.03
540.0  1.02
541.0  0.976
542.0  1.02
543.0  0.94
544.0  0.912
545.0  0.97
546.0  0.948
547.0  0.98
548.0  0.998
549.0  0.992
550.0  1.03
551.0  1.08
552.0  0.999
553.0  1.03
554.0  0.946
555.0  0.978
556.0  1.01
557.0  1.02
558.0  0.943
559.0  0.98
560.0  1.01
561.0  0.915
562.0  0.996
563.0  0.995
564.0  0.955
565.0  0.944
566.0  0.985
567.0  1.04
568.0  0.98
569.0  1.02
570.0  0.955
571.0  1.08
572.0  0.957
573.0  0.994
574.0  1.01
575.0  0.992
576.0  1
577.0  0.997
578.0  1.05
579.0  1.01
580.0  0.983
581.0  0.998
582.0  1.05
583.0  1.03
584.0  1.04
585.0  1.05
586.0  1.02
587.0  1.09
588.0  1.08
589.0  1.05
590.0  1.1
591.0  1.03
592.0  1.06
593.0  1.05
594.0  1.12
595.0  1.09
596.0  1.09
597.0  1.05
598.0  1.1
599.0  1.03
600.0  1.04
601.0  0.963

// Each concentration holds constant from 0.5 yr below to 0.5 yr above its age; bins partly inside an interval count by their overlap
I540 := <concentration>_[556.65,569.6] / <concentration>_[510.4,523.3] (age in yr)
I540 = 1.32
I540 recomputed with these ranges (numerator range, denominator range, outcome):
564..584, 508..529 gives 1.22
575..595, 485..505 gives 1.02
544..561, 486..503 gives 0.96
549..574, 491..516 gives 1.14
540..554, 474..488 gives 0.92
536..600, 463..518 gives 1.04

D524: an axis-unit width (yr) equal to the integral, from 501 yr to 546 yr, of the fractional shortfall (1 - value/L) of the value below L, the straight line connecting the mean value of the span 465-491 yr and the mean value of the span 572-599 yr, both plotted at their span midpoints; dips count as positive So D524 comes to 6.48 yr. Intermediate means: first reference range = 1.08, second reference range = 1.04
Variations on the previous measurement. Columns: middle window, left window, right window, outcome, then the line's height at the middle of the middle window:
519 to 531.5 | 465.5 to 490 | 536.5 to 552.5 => 0.1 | 1.02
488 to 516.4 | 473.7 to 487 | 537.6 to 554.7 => 4.5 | 1.05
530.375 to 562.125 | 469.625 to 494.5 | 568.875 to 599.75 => 1.7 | 1.05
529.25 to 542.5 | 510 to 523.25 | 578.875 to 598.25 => -2.9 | 0.827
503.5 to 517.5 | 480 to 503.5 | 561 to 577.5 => 4.2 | 1.02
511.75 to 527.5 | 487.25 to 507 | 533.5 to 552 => 2.8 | 1.01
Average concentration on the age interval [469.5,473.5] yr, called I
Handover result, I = 1.07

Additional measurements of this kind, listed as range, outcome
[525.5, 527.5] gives 0.996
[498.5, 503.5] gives 1.02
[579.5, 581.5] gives 0.99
